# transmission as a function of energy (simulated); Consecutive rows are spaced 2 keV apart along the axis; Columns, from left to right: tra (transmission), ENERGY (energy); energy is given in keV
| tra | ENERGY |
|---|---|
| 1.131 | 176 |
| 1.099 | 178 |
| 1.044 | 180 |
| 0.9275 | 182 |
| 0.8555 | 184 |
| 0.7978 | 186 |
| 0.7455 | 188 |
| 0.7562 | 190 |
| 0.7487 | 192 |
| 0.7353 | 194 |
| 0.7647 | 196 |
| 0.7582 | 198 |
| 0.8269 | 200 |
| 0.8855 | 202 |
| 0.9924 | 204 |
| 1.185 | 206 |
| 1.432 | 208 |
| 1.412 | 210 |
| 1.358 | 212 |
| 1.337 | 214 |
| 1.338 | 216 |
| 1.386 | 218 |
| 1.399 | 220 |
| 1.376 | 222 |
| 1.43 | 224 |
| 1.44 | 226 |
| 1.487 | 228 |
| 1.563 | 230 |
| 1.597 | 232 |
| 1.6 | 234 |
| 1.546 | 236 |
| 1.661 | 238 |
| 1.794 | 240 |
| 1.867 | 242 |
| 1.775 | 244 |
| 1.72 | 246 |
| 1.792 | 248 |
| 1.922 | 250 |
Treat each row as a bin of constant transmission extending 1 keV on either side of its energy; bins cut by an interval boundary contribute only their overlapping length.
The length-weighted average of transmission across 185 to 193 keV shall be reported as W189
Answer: 0.762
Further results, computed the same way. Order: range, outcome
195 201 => 0.783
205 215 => 1.34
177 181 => 1.07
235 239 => 1.6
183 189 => 0.8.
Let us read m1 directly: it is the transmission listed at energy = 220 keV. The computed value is 1.399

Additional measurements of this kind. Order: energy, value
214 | 1.337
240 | 1.794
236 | 1.546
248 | 1.792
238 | 1.661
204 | 0.9924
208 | 1.432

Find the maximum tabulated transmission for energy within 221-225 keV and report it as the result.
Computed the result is 1.43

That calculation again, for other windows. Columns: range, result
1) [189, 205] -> 0.9924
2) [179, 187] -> 1.044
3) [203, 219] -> 1.432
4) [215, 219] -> 1.386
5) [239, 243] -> 1.867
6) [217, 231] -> 1.563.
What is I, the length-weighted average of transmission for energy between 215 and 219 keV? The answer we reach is 1.36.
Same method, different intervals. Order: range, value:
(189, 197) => 0.751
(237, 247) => 1.76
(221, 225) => 1.4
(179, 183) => 0.986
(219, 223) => 1.39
